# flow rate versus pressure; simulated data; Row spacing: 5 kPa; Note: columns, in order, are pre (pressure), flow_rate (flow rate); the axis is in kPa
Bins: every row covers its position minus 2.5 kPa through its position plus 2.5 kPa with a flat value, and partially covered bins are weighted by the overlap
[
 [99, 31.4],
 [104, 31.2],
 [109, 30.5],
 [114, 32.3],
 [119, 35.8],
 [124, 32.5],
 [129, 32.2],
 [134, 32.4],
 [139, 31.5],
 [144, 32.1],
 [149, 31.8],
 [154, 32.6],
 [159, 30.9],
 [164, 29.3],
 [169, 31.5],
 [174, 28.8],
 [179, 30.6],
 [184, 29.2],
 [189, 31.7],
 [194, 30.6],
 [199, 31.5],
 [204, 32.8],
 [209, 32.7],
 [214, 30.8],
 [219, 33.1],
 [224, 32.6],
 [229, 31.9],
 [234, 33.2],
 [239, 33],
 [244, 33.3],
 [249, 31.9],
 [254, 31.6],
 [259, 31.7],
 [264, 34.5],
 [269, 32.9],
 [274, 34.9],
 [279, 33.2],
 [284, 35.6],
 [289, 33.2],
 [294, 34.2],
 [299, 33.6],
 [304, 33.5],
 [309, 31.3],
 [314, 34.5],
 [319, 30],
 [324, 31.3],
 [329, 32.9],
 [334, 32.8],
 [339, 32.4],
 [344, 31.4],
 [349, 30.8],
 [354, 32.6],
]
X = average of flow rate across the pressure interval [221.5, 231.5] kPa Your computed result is 32.2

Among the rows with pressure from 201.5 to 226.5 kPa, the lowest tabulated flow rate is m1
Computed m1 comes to 30.8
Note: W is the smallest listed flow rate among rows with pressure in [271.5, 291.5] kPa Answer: 33.2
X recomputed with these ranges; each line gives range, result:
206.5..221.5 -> 32.2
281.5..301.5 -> 34.1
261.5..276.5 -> 34.1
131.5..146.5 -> 32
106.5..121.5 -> 32.9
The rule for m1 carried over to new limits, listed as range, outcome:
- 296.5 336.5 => 30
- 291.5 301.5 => 33.6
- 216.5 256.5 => 31.6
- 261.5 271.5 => 32.9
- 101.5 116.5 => 30.5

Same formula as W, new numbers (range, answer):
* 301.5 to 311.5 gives 31.3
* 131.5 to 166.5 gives 29.3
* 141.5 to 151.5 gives 31.8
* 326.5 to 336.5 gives 32.8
